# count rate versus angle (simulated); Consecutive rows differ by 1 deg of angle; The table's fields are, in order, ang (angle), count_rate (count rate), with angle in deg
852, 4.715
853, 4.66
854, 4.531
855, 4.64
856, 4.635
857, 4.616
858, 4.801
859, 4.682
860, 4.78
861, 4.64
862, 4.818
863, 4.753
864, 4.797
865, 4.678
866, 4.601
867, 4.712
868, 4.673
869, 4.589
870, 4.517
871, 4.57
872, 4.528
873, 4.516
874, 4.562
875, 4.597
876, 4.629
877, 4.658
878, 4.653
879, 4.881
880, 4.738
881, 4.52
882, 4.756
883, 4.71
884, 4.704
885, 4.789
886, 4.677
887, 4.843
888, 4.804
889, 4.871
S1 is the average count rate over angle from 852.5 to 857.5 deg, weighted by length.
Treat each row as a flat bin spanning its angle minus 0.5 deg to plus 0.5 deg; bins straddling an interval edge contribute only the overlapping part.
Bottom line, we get 4.62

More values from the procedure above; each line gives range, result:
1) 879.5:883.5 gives 4.68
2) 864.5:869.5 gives 4.65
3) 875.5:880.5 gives 4.71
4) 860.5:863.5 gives 4.74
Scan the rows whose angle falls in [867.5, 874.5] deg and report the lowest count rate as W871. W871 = 4.516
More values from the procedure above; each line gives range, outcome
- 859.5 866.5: 4.601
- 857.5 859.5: 4.682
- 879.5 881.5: 4.52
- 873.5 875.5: 4.562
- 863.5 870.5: 4.517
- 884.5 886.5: 4.677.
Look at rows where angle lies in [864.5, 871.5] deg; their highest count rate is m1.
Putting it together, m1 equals 4.712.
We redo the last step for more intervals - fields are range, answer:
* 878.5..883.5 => 4.881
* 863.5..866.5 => 4.797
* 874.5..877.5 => 4.658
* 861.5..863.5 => 4.818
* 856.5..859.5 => 4.801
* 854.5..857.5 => 4.64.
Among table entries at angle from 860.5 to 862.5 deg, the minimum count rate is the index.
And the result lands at 4.64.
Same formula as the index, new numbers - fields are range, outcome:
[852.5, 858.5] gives 4.531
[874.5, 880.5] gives 4.597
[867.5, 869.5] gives 4.589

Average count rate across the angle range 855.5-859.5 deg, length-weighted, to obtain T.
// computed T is 4.68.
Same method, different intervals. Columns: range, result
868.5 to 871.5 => 4.56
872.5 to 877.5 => 4.59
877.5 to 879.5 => 4.77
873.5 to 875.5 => 4.58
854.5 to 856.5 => 4.64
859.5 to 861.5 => 4.71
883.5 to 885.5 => 4.75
